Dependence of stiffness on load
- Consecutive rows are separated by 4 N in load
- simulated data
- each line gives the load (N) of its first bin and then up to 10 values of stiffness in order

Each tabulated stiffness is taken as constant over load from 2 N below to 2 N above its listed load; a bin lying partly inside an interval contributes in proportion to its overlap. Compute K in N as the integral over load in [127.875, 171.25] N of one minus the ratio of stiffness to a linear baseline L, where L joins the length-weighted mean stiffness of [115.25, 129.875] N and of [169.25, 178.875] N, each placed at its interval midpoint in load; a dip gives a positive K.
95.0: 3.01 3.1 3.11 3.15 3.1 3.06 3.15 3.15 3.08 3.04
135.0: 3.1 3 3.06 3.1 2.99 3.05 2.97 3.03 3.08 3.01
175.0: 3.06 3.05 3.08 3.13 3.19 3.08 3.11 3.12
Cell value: 0.5 N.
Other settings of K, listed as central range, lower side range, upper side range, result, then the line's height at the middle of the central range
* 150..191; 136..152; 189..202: 0.4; 3.09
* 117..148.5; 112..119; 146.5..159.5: -0.2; 3.06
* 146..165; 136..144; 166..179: 0.1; 3.04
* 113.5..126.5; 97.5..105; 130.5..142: -0.2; 3.07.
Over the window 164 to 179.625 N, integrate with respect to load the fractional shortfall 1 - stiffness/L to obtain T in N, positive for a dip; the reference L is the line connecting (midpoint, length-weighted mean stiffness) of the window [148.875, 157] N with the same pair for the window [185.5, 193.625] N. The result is 0.21 N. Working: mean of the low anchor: 3.02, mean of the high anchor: 3.16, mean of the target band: 3.05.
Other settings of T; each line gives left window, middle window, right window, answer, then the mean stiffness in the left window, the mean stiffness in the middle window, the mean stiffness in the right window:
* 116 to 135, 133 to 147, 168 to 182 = 0.1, 3.1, 3.06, 3.05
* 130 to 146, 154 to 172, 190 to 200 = 0.3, 3.05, 3.03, 3.12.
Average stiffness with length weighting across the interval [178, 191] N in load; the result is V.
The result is 3.11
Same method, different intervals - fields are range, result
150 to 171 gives 3.02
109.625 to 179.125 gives 3.06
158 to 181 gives 3.04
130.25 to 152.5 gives 3.05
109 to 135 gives 3.1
